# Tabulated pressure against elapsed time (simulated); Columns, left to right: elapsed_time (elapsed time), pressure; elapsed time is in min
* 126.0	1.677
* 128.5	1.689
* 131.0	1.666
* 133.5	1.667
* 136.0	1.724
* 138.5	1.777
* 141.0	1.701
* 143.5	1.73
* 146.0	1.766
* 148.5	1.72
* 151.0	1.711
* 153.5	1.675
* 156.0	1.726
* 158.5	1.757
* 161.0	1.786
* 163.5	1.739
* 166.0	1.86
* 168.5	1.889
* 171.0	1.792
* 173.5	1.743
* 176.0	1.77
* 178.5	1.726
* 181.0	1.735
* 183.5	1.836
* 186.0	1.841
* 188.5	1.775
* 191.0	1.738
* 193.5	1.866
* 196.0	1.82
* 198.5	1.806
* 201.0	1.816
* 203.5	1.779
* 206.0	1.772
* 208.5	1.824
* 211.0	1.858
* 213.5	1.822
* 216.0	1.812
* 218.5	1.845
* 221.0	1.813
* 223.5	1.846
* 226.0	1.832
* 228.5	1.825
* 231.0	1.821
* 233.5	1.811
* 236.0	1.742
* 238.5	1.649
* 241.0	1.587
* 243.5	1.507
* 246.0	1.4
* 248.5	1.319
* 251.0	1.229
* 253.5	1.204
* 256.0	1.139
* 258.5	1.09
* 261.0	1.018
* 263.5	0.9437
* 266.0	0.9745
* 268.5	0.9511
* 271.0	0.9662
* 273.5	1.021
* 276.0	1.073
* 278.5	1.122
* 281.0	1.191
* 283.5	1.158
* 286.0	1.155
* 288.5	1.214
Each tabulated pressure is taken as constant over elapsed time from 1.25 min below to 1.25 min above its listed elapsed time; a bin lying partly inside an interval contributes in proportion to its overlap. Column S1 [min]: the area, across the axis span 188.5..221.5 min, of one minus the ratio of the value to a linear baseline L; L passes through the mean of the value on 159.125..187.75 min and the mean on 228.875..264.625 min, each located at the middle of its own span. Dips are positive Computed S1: -3.86 min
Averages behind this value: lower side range 1.79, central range 1.81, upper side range 1.4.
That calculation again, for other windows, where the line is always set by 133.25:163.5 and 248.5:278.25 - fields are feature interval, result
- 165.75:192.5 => -4.1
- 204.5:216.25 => -3.8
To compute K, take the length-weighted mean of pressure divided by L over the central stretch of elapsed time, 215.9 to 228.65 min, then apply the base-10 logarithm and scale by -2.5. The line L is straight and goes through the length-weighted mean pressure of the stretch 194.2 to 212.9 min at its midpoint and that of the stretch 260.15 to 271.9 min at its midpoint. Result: -0.175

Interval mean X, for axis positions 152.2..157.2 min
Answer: 1.7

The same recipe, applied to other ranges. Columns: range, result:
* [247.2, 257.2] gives 1.22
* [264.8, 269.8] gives 0.963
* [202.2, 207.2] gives 1.78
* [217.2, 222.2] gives 1.83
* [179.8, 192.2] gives 1.79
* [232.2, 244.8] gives 1.66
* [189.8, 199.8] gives 1.81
